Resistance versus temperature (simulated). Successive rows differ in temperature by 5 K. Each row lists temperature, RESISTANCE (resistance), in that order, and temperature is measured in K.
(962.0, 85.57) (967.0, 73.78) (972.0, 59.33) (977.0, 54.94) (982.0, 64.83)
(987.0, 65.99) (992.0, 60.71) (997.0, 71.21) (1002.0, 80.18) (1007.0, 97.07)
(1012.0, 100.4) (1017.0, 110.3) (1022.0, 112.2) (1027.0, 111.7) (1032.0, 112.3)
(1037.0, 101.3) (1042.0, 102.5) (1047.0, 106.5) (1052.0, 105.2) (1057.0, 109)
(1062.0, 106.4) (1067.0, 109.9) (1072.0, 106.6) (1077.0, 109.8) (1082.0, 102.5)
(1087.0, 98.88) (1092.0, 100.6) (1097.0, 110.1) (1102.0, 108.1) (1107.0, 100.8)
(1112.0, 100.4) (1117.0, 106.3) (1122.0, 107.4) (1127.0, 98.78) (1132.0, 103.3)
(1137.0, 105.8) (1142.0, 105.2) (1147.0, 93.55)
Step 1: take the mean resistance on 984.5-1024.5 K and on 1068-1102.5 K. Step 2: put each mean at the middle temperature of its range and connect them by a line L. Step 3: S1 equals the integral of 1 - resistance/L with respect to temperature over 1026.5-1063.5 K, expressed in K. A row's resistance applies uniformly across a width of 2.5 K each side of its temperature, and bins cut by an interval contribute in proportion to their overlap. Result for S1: -4.0 K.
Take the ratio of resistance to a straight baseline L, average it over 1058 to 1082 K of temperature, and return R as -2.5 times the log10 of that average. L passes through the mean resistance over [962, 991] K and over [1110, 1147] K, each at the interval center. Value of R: -0.21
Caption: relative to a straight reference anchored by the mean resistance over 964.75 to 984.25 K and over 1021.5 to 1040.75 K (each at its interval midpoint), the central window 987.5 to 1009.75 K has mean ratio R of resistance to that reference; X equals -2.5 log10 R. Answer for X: 0.09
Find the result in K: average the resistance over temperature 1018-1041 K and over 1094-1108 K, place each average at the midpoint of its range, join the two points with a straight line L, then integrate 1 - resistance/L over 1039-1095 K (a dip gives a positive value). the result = 1.3 K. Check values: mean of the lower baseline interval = 109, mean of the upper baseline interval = 107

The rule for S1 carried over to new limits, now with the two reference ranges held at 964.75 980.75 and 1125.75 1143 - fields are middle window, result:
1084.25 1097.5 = -1.4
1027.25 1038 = -4.3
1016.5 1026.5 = -4.9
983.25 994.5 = 0.5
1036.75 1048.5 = -3.4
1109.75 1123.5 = -0.8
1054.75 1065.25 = -2.9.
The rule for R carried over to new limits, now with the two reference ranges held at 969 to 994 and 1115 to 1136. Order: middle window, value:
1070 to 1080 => -0.21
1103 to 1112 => -0.03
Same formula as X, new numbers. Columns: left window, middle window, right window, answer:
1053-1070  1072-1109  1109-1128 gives 0.01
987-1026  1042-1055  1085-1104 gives -0.09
